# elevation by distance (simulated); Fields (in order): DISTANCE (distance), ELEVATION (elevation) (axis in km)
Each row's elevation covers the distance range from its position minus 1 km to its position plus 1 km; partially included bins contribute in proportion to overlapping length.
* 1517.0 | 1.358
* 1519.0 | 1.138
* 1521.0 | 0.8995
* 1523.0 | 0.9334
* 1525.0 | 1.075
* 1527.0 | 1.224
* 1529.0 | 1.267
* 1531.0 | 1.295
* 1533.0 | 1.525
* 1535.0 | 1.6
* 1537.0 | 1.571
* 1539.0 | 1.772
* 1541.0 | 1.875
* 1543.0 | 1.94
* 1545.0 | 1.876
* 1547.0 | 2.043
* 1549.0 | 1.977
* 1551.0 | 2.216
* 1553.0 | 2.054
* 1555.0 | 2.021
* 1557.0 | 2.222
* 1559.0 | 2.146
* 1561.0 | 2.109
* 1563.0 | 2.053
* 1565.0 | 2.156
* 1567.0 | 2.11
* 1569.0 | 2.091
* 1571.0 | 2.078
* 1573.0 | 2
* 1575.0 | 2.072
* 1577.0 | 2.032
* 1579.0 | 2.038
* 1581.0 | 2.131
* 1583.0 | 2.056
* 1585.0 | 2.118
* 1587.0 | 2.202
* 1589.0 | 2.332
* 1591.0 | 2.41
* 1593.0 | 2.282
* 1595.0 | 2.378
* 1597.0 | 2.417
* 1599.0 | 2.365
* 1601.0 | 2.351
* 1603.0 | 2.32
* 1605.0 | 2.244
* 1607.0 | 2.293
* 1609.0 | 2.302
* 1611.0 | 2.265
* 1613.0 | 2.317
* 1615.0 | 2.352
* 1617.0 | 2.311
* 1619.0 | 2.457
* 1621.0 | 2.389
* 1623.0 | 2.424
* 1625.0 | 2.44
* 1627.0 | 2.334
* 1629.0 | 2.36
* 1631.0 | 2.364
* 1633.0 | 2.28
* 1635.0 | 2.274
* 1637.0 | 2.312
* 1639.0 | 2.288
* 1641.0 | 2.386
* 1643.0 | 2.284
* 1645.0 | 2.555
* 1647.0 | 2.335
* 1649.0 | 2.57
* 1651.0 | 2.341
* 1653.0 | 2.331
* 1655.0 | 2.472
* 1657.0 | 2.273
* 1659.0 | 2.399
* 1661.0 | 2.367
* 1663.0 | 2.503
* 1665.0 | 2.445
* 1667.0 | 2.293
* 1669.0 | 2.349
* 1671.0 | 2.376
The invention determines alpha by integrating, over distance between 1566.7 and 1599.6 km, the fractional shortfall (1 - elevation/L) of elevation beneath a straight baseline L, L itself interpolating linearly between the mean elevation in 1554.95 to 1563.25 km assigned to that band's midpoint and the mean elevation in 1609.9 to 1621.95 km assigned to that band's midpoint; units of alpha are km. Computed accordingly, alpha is 0.6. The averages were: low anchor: 2.13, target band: 2.18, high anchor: 2.35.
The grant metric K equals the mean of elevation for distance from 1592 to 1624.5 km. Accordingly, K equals 2.34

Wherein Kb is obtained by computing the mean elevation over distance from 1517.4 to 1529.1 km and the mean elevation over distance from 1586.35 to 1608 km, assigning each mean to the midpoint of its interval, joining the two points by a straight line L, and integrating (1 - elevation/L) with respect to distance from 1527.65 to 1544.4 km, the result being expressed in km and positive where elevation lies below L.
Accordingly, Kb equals -3.75 km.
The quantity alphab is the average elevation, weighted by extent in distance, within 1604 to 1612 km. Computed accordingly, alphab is 2.28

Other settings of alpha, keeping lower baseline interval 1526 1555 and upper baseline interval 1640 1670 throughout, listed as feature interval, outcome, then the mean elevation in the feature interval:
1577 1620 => -4.3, 2.28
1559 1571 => -1.4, 2.11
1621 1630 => -0.7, 2.39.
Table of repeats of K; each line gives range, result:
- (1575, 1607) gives 2.24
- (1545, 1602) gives 2.15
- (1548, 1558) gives 2.1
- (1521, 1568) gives 1.77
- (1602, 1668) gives 2.36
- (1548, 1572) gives 2.1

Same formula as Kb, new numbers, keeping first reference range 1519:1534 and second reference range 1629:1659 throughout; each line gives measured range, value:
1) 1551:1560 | -4.0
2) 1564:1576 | -3.5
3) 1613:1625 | -1.6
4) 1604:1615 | -1.5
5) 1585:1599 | -3.7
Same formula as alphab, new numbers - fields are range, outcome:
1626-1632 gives 2.35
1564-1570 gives 2.12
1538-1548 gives 1.9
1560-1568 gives 2.11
